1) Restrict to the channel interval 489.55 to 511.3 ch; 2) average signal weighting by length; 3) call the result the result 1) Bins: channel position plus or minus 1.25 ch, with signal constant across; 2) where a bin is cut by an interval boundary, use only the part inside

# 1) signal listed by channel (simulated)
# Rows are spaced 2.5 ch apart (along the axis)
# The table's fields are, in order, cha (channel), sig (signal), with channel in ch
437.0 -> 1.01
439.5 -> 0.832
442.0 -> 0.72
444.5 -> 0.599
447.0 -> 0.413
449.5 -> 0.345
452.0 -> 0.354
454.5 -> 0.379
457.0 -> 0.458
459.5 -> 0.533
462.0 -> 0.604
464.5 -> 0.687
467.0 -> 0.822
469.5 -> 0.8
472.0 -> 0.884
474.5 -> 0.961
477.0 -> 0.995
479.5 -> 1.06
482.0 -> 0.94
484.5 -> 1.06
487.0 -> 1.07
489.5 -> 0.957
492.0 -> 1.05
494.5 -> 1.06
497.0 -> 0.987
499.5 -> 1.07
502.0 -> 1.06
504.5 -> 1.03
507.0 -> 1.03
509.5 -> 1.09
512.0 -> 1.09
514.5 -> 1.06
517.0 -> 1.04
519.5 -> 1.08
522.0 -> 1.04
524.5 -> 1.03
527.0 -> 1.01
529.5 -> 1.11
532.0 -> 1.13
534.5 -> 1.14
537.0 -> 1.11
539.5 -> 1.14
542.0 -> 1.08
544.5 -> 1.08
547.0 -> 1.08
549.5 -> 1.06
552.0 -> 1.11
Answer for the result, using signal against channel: 1.04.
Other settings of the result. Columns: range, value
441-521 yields 0.854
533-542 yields 1.12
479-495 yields 1.03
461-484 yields 0.871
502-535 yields 1.07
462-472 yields 0.763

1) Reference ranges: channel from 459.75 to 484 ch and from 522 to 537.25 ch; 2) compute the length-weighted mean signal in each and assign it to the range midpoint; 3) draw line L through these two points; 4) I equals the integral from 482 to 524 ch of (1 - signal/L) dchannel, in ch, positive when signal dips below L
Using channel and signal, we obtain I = -2.98 ch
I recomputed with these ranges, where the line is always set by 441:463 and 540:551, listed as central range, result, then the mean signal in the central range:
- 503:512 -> -2.33 ch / 1.06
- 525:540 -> -1.56 ch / 1.1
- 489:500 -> -3.94 ch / 1.03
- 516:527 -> -1.38 ch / 1.04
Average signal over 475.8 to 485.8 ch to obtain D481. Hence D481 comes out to 1.01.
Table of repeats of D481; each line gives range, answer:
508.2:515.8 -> 1.08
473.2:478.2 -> 0.977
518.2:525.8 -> 1.05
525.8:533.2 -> 1.08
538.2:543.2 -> 1.11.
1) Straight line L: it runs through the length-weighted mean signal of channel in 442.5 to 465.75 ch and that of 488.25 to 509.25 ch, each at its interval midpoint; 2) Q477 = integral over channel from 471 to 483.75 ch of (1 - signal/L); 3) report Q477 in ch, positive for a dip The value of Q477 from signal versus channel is -3.3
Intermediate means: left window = 0.493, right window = 1.03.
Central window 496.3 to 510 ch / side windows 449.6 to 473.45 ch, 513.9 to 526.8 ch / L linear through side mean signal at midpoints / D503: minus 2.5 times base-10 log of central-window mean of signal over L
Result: -0.14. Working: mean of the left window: 0.603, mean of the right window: 1.05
